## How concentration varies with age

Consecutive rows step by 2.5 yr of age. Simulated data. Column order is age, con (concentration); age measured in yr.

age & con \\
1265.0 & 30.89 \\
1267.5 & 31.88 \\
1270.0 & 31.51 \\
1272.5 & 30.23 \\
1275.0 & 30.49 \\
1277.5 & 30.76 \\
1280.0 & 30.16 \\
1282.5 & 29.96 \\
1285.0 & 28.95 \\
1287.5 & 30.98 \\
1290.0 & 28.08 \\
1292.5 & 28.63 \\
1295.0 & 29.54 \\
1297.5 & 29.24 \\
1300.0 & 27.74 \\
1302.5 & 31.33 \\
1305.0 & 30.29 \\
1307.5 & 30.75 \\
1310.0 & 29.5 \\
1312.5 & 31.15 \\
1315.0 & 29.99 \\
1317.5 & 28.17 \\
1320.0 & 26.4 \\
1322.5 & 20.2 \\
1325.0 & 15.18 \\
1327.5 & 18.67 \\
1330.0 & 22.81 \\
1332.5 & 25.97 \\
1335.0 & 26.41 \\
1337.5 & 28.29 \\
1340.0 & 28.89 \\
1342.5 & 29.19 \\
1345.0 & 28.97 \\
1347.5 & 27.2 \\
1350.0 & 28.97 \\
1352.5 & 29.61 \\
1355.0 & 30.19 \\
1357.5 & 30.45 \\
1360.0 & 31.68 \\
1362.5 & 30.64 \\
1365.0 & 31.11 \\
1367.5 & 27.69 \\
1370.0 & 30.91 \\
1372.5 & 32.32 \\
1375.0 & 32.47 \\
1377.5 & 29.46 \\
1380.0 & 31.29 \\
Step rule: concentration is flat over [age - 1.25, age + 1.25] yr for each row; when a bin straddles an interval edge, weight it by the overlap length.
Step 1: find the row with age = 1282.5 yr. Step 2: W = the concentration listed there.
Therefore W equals 29.96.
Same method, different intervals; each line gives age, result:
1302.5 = 31.33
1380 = 31.29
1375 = 32.47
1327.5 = 18.67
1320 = 26.4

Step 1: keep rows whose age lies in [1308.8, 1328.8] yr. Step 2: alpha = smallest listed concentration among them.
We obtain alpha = 15.18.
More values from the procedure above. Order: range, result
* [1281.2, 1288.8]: 28.95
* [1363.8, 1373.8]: 27.69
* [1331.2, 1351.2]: 25.97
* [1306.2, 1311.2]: 29.5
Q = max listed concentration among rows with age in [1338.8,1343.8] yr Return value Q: 29.19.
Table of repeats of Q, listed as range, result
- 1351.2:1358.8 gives 30.45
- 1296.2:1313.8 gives 31.33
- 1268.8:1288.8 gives 31.51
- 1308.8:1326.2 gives 31.15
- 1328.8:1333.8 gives 25.97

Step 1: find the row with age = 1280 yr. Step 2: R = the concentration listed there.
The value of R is 30.16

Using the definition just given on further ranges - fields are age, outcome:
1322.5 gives 20.2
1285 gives 28.95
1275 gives 30.49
